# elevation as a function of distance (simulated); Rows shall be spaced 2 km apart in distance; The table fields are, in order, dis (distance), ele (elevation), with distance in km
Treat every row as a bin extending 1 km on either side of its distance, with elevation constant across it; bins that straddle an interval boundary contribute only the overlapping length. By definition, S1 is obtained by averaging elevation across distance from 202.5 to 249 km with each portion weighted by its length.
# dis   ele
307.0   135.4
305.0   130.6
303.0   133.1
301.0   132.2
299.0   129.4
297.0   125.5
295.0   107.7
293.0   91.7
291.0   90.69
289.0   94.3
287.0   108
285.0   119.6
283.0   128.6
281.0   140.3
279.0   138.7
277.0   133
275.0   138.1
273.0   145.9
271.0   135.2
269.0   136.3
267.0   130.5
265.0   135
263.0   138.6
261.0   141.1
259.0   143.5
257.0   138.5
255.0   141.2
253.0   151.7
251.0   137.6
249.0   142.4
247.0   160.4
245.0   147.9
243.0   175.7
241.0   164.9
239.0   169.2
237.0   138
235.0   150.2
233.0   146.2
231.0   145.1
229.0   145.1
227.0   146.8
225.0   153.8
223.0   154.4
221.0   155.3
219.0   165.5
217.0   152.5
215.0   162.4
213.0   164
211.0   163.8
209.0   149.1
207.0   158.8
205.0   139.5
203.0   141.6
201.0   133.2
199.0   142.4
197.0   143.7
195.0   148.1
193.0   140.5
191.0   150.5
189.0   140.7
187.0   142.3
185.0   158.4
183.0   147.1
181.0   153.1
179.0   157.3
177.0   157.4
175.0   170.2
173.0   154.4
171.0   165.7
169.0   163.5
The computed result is 154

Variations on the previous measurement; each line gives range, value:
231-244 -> 156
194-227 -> 152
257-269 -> 138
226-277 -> 146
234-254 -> 154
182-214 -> 148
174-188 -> 155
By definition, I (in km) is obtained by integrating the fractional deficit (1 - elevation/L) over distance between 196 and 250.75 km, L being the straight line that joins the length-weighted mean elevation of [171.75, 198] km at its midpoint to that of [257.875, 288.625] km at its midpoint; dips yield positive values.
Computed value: -3.4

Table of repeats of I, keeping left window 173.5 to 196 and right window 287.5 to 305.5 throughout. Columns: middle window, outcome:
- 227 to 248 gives -3.14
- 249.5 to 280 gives -3.45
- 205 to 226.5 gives -2.39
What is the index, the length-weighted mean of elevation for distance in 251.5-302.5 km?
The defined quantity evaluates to 129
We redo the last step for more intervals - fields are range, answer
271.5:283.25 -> 138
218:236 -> 151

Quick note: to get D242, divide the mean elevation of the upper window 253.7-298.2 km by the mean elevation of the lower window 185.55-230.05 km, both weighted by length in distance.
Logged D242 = 0.85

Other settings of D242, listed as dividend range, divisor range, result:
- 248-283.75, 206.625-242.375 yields 0.90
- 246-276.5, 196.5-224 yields 0.93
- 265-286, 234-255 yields 0.88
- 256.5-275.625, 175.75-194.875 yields 0.92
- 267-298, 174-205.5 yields 0.83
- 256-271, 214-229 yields 0.89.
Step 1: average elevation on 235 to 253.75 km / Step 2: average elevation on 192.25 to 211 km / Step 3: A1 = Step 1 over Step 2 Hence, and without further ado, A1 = 1.06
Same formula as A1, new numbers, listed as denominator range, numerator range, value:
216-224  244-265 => 0.92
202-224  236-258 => 0.98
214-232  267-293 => 0.81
